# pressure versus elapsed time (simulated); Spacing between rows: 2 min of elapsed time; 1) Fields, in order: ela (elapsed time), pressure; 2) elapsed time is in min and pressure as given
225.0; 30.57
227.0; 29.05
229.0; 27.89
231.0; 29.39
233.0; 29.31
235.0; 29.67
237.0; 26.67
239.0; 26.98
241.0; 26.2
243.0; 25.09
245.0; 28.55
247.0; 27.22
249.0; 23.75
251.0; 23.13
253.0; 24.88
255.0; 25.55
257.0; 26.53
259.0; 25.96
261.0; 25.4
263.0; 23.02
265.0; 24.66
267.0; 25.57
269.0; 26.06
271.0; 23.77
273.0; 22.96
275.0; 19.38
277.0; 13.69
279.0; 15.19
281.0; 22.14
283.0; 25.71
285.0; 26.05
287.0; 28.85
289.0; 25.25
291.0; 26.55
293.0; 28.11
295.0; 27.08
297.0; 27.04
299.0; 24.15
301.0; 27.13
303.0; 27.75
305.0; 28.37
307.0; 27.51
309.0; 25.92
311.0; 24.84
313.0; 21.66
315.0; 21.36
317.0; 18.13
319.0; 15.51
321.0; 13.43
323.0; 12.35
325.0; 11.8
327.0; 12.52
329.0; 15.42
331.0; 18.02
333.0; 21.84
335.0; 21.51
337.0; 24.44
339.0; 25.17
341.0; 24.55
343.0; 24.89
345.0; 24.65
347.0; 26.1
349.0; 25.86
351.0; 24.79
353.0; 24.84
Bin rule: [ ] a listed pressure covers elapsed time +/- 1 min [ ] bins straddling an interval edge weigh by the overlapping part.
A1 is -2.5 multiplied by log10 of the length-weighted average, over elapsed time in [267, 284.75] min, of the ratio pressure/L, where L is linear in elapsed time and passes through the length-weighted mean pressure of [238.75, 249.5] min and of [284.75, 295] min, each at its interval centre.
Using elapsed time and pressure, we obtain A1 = 0.237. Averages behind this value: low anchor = 26.4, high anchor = 27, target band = 21.6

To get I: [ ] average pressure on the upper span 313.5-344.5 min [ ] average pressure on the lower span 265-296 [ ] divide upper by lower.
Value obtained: 0.8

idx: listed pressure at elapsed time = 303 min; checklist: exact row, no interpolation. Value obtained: 27.75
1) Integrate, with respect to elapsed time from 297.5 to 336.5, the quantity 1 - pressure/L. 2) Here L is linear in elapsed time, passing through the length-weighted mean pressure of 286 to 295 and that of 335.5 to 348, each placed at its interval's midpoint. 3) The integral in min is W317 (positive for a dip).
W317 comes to 8.12 min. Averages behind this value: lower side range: 27.2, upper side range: 24.8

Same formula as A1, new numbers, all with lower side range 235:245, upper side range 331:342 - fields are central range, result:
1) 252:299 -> 0.05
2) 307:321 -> 0.13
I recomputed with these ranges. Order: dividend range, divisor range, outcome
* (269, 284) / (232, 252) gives 0.78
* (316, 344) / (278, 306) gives 0.72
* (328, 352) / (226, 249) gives 0.84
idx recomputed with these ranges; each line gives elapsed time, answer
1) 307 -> 27.51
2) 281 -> 22.14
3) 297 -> 27.04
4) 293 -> 28.11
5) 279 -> 15.19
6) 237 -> 26.67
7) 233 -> 29.31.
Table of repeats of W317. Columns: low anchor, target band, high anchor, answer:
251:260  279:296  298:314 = 0.12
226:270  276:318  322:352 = -1.92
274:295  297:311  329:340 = -2.52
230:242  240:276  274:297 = 1.67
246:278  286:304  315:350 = -4.03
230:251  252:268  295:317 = 0.82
